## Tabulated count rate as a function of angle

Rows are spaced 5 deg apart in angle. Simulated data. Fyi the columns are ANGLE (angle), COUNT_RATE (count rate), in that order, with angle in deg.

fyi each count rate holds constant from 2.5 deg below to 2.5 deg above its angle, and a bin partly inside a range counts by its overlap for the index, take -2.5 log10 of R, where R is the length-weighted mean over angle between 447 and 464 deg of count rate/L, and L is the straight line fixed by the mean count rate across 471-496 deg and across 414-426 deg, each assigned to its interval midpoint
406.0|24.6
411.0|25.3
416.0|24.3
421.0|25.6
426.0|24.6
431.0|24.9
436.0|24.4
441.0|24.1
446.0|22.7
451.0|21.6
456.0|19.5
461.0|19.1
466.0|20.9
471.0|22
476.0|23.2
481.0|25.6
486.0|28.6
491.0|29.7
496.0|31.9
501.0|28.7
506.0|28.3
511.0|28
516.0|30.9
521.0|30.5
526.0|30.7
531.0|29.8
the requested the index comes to 0.27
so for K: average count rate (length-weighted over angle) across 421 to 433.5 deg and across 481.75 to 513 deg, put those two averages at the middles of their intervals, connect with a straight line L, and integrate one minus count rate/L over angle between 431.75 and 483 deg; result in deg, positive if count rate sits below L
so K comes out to 8.2 deg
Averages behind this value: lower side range 24.9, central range 22.4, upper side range 29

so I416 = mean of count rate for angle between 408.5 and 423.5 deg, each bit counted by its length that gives 25.1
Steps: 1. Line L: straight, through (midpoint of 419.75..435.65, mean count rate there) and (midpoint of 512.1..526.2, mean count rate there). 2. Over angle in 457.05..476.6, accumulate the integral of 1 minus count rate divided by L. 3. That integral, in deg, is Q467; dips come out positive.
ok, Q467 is 4.5 deg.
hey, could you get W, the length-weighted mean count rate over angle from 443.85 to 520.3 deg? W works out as 25.5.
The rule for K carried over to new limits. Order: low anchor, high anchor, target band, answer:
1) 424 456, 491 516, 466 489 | 2.11 deg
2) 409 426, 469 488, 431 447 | 0.59 deg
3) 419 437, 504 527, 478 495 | -0.05 deg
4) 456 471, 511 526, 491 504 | -1.85 deg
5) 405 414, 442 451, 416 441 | -1.03 deg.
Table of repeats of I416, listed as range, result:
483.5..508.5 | 29.4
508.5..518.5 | 29.4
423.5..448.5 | 24.1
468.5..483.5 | 23.6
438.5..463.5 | 21.4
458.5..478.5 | 21.3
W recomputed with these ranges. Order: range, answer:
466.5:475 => 22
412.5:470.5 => 22.9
